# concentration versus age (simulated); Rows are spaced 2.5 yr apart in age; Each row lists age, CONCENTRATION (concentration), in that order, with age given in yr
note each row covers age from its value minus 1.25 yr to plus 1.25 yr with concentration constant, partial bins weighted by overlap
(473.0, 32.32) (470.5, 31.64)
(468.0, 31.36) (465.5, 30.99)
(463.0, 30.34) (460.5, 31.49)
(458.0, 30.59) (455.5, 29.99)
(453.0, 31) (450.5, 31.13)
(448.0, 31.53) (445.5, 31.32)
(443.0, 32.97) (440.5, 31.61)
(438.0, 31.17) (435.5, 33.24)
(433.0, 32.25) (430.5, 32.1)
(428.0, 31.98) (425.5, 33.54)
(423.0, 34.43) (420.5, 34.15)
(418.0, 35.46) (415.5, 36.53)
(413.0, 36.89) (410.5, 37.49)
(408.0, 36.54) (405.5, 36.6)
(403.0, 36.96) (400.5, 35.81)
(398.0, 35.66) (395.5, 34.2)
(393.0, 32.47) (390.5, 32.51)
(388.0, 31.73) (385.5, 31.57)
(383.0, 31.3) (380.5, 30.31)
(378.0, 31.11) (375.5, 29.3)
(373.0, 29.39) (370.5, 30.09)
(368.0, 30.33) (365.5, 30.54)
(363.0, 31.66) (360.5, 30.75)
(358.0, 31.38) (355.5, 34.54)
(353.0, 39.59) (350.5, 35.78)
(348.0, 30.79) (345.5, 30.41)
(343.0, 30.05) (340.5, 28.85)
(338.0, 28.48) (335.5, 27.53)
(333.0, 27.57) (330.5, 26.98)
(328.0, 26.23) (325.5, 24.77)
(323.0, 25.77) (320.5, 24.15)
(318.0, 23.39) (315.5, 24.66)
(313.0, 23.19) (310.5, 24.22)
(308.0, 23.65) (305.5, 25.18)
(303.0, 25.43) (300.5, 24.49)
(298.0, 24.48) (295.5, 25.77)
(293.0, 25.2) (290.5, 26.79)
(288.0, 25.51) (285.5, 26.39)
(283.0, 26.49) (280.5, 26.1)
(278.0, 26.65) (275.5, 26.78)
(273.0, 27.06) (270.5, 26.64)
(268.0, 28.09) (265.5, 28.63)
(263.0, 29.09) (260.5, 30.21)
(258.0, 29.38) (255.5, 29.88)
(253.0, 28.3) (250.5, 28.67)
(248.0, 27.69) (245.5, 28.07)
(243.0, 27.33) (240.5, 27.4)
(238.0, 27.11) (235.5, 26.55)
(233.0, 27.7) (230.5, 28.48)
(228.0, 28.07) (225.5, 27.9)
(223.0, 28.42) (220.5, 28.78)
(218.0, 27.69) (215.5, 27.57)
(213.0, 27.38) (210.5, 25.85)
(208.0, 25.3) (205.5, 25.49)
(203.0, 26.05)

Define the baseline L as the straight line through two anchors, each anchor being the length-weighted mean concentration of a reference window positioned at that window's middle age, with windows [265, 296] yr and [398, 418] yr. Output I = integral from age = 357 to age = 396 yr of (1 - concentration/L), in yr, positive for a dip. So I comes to 3.4 yr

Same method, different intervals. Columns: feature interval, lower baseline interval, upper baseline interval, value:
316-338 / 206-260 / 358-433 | 3.54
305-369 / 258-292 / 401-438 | 4.37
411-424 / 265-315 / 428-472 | -2.28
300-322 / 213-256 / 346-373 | 4.56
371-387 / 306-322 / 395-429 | 0.57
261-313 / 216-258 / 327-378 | 5.33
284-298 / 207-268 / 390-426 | 2.08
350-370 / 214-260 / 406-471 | -1.22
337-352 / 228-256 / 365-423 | 0.33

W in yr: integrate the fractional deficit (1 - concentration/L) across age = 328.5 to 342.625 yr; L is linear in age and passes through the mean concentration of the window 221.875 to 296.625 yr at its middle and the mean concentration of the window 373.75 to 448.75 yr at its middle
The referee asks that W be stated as 1.2 yr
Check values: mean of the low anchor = 27.5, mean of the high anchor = 33.4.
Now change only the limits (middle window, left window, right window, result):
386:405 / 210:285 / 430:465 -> -2.3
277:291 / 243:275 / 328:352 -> 1.2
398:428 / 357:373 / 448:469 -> -4.8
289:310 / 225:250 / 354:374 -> 3.1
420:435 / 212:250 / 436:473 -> -1.0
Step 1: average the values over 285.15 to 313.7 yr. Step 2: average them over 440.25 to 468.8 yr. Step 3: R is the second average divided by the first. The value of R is 1.25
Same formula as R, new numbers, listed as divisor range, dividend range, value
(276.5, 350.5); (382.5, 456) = 1.27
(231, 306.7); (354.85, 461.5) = 1.21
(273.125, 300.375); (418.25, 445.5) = 1.26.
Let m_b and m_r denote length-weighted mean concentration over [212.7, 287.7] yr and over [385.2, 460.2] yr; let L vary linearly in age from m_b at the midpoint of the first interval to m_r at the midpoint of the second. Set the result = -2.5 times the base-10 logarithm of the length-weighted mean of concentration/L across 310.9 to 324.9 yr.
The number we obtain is 0.231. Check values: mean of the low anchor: 27.8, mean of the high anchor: 33.4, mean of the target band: 24.3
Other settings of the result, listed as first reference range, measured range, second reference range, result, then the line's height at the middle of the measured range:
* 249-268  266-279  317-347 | 0.06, 28.7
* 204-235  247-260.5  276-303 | -0.09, 26.6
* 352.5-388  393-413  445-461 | -0.15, 31.2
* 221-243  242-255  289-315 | -0.04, 27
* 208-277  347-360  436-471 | -0.16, 29.7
